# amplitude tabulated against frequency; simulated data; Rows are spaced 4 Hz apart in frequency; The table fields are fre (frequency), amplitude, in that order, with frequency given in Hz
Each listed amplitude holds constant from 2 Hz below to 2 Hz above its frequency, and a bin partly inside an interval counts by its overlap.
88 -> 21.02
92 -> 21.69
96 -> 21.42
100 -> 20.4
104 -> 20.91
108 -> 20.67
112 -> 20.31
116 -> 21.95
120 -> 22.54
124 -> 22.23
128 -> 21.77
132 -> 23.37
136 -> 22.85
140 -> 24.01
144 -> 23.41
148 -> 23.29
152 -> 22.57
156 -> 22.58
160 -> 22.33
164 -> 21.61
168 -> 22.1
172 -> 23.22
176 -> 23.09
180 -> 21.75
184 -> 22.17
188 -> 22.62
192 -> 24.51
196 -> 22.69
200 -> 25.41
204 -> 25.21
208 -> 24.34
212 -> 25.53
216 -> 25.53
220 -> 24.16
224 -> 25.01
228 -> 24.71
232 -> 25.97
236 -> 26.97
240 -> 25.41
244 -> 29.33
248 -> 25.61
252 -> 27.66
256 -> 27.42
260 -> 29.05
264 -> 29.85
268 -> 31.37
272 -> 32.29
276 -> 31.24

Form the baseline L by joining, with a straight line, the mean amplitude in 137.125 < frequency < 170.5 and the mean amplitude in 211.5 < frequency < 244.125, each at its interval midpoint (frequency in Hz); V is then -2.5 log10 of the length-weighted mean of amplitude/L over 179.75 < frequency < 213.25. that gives 0.03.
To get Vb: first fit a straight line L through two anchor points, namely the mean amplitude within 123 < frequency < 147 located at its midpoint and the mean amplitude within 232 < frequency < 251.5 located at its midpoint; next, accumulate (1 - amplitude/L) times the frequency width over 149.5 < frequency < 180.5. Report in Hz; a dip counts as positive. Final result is 2.1 Hz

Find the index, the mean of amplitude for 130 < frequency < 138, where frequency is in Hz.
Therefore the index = 23.1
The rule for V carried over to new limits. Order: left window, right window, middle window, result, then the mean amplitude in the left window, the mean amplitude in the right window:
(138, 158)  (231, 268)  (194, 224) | 0.05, 23.2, 27.7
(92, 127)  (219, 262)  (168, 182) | 0.06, 21.3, 26.5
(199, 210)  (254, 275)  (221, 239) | 0.06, 24.9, 30.1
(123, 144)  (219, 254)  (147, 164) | 0.05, 22.9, 26.1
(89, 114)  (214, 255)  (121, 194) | 0.01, 20.9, 26.1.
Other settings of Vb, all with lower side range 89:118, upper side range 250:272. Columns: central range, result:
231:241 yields 0.66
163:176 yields 1.09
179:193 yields 1.49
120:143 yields -0.32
